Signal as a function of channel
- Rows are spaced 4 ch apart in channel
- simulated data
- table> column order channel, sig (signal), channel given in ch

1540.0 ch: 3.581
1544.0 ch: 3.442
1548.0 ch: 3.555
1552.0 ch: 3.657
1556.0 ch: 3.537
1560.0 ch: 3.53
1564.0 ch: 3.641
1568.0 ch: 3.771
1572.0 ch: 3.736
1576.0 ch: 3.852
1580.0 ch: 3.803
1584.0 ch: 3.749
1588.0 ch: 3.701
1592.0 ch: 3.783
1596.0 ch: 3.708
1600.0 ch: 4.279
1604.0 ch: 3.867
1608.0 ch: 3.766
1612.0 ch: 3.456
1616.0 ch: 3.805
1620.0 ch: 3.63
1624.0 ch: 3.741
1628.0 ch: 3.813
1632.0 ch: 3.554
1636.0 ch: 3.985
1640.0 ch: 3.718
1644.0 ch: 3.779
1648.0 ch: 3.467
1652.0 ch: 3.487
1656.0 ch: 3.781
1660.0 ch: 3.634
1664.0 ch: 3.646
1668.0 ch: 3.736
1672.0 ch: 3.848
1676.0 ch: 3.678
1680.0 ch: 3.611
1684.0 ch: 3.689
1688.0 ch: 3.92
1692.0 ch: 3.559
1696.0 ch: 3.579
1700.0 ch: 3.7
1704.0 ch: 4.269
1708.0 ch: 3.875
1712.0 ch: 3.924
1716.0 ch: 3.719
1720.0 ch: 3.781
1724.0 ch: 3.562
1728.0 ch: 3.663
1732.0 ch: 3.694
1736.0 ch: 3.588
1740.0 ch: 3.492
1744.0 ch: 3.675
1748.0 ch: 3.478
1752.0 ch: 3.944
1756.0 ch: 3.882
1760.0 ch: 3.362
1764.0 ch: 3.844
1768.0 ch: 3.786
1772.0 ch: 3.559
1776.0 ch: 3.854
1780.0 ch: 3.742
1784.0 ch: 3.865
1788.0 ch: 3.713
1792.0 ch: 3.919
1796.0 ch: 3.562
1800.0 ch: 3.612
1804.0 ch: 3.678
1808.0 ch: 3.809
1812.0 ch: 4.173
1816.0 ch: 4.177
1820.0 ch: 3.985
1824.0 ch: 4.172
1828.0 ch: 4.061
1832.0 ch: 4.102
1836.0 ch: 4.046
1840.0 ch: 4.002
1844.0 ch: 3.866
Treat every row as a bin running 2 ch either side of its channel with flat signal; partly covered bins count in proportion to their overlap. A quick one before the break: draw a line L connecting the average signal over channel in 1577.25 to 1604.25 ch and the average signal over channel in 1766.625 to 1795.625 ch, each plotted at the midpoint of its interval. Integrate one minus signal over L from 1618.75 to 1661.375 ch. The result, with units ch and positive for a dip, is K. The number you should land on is 1.4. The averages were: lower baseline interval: 3.84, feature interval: 3.69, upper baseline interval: 3.76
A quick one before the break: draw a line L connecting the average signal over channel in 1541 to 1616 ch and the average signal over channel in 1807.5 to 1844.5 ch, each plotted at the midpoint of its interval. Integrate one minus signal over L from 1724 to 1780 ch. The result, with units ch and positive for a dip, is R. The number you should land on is 3.9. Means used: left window 3.71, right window 4.06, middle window 3.68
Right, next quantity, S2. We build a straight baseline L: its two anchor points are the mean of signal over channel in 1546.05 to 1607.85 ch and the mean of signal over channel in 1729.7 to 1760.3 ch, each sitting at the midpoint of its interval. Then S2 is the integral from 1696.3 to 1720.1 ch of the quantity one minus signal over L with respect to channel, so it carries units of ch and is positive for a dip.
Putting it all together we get -1.2 ch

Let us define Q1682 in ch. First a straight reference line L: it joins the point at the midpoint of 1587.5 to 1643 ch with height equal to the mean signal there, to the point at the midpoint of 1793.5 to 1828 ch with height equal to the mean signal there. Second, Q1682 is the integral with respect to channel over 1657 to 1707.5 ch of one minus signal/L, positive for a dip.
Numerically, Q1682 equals 1.00 ch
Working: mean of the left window 3.77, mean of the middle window 3.74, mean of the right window 3.91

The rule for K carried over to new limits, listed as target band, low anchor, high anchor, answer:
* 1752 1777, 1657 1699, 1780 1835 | 0.7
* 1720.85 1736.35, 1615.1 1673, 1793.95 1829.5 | 0.7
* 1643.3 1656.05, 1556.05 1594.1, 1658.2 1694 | 0.4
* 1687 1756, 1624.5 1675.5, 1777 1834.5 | 1.1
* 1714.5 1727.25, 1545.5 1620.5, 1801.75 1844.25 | 0.7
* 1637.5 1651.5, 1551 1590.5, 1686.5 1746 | 0.3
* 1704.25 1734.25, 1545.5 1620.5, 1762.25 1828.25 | 0.2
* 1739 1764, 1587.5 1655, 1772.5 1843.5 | 1.2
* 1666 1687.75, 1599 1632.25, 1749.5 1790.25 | 0.2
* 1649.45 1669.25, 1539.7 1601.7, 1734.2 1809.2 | 0.3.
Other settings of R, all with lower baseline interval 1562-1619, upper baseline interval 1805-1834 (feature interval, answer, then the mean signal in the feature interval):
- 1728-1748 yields 1.8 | 3.6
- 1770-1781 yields 0.8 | 3.72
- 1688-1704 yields 0.7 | 3.73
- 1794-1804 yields 1.1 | 3.61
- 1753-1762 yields 0.7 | 3.66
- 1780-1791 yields 0.6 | 3.79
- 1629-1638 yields 0.1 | 3.77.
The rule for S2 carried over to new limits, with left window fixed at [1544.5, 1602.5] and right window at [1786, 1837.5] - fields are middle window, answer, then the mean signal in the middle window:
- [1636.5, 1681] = 1.3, 3.68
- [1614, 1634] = 0.3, 3.71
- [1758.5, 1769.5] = 0.6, 3.67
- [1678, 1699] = 0.8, 3.67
